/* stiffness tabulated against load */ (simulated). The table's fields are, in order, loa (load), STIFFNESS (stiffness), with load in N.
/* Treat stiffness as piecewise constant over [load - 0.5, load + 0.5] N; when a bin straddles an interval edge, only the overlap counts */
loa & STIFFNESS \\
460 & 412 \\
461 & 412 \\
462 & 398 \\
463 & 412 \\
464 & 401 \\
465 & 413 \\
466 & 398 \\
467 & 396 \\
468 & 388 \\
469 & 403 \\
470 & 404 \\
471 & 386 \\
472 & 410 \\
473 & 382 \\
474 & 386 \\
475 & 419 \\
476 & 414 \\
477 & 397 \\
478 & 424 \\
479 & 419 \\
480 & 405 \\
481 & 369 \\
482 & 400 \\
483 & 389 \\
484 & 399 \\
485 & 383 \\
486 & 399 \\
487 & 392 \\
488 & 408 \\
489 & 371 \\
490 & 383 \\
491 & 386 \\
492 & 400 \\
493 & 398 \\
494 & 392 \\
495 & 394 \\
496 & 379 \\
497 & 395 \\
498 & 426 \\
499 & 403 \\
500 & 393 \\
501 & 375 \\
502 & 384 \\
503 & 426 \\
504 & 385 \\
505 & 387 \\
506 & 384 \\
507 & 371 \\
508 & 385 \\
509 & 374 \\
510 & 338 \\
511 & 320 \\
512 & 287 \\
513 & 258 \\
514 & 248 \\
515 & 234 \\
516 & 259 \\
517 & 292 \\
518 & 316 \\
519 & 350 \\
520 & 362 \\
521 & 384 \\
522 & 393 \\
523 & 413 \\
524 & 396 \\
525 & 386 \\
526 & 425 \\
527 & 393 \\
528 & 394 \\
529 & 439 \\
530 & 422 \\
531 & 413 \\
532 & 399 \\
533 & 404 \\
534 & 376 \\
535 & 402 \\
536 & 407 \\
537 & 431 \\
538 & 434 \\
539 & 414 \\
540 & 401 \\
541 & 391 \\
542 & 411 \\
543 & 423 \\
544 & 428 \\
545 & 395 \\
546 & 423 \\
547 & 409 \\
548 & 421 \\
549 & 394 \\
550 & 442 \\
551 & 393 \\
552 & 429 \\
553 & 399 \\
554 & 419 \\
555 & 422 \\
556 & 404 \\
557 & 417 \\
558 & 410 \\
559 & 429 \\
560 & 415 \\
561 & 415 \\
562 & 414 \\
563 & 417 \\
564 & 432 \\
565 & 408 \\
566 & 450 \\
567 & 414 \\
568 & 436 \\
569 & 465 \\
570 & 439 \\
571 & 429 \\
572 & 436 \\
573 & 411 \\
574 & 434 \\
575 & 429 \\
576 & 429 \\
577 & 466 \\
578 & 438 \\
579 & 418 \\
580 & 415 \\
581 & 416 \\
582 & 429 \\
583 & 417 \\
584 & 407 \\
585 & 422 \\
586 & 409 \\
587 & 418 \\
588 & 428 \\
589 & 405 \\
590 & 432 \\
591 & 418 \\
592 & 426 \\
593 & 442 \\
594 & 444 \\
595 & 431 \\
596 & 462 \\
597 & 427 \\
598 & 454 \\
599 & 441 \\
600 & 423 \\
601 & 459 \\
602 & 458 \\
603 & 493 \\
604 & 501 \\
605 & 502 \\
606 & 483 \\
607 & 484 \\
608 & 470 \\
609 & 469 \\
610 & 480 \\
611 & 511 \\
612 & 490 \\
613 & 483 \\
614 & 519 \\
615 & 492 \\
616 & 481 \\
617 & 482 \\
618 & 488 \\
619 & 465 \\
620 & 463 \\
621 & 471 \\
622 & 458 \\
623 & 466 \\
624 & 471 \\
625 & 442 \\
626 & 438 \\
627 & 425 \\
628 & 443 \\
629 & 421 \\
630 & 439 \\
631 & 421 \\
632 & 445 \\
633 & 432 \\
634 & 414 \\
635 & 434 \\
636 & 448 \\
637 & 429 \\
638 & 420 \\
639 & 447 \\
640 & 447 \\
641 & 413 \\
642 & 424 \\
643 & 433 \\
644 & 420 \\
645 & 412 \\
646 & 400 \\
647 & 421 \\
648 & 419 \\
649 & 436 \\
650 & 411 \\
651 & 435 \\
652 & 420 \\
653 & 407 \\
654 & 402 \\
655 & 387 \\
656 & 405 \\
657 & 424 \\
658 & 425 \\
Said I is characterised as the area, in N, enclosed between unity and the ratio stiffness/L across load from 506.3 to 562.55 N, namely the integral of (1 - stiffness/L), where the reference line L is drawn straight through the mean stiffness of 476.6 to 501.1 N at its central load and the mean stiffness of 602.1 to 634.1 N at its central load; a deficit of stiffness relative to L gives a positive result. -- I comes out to 4.7 N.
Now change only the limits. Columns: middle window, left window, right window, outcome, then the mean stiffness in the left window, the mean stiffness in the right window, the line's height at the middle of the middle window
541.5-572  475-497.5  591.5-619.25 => 1.3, 396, 470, 440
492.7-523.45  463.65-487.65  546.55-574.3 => 3.7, 399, 421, 408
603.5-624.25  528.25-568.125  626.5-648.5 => -2.9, 415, 428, 424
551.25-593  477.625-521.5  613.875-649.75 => -1.5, 369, 443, 409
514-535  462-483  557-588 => 2.2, 401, 425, 414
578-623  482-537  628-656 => -5.0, 376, 424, 409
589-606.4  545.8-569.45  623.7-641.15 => -0.9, 420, 435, 428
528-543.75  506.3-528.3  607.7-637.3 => -2.0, 344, 460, 365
